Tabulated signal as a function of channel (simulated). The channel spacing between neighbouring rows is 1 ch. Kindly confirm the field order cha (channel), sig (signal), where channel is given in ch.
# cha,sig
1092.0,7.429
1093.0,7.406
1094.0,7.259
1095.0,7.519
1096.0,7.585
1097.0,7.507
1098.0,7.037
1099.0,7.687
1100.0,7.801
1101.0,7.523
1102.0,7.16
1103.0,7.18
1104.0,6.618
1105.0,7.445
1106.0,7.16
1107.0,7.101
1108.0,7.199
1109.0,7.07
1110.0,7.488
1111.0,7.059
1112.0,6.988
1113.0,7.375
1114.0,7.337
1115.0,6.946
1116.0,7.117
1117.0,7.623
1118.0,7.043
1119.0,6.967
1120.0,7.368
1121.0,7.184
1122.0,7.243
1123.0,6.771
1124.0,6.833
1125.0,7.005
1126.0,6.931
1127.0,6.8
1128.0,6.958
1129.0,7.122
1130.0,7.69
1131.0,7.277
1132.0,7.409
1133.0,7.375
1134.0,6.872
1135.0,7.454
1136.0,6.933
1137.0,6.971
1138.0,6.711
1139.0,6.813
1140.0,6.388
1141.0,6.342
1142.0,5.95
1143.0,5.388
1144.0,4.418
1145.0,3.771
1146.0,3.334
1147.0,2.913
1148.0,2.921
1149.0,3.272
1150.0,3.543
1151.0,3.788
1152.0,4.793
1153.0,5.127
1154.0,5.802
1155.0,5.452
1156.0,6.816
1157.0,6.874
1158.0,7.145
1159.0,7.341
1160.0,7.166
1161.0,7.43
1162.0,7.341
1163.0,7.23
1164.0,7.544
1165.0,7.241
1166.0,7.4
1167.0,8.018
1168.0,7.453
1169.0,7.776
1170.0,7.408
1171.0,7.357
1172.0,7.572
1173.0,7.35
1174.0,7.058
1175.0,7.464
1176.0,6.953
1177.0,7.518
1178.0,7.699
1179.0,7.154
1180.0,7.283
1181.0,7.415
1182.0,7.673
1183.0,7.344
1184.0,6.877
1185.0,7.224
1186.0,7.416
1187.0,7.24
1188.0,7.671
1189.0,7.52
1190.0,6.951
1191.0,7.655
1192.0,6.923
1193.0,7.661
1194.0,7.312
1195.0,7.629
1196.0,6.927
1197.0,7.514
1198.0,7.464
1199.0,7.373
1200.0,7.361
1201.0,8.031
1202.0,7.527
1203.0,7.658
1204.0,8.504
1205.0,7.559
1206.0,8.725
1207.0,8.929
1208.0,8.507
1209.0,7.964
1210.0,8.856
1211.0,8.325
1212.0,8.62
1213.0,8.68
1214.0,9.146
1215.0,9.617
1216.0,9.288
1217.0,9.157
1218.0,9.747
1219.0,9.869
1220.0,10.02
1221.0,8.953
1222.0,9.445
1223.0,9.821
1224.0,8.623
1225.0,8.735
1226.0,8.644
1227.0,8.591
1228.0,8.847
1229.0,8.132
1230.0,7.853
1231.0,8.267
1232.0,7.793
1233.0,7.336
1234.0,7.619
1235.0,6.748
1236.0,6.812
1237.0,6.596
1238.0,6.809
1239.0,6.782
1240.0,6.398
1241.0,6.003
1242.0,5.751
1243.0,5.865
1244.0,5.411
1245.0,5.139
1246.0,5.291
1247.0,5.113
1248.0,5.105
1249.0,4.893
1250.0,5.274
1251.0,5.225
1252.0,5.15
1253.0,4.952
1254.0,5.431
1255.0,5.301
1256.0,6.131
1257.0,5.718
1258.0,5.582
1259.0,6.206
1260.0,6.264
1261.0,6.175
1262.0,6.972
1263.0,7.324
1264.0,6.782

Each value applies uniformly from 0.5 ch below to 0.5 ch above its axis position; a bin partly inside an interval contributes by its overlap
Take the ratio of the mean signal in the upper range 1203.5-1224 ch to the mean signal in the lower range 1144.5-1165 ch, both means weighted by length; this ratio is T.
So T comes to 1.6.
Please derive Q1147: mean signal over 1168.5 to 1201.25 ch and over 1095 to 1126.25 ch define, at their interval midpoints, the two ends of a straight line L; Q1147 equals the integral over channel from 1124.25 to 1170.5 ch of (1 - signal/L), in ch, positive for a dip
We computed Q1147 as 6.3 ch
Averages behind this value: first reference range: 7.21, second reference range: 7.38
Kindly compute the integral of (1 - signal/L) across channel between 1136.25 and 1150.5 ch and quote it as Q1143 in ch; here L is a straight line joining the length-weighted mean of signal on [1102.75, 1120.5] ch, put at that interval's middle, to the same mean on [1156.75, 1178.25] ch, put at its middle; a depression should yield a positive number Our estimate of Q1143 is 4.6 ch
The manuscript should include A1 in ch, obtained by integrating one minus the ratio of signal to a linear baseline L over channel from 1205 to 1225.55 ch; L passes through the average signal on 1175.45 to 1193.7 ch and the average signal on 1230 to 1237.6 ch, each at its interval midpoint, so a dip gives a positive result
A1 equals -4.68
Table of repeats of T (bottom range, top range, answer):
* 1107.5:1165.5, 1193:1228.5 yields 1.32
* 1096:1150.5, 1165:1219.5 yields 1.19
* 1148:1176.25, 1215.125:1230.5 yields 1.38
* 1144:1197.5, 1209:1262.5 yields 1.09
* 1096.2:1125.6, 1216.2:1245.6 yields 1.08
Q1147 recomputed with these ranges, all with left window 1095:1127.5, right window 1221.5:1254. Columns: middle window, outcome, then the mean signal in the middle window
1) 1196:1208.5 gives -1.7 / 7.89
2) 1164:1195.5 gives -1.8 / 7.4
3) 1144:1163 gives 4.8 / 5.3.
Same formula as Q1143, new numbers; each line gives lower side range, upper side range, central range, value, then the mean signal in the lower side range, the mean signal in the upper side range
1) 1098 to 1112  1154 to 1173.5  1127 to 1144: 1.1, 7.25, 7.22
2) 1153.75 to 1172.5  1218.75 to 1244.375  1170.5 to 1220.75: -3.0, 7.2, 7.75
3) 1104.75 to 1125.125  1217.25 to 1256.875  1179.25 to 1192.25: -0.4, 7.16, 7.04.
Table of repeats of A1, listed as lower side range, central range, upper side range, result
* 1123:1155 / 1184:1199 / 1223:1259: -2.8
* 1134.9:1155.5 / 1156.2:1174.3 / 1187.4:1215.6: -3.7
